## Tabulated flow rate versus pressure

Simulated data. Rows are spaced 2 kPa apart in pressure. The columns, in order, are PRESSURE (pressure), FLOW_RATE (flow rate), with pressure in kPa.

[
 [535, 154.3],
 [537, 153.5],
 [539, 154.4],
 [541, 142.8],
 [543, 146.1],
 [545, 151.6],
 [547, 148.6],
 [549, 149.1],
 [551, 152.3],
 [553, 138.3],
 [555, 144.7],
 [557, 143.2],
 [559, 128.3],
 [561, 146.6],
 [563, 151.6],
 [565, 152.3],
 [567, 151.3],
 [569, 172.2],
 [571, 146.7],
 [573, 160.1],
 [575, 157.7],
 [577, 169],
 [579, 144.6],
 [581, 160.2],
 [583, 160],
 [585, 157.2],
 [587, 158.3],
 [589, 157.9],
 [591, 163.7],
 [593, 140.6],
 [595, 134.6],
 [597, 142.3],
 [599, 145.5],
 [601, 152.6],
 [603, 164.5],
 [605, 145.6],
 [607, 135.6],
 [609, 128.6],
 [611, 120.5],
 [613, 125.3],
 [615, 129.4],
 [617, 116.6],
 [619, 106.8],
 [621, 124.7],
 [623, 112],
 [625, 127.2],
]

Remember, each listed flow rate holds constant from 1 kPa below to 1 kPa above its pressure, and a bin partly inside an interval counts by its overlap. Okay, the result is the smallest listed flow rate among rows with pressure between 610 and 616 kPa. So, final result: 120.5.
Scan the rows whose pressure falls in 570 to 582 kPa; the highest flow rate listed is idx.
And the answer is 169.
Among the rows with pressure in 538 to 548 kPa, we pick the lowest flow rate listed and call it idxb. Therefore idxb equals 142.8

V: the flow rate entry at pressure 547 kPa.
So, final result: 148.6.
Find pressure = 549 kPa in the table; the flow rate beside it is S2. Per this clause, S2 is 149.1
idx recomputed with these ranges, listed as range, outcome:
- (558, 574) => 172.2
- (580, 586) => 160.2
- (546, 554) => 152.3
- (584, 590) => 158.3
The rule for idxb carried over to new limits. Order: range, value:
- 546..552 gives 148.6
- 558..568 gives 128.3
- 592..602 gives 134.6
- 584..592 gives 157.2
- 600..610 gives 128.6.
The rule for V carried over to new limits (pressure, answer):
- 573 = 160.1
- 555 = 144.7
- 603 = 164.5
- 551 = 152.3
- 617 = 116.6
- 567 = 151.3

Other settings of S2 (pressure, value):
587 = 158.3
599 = 145.5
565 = 152.3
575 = 157.7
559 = 128.3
